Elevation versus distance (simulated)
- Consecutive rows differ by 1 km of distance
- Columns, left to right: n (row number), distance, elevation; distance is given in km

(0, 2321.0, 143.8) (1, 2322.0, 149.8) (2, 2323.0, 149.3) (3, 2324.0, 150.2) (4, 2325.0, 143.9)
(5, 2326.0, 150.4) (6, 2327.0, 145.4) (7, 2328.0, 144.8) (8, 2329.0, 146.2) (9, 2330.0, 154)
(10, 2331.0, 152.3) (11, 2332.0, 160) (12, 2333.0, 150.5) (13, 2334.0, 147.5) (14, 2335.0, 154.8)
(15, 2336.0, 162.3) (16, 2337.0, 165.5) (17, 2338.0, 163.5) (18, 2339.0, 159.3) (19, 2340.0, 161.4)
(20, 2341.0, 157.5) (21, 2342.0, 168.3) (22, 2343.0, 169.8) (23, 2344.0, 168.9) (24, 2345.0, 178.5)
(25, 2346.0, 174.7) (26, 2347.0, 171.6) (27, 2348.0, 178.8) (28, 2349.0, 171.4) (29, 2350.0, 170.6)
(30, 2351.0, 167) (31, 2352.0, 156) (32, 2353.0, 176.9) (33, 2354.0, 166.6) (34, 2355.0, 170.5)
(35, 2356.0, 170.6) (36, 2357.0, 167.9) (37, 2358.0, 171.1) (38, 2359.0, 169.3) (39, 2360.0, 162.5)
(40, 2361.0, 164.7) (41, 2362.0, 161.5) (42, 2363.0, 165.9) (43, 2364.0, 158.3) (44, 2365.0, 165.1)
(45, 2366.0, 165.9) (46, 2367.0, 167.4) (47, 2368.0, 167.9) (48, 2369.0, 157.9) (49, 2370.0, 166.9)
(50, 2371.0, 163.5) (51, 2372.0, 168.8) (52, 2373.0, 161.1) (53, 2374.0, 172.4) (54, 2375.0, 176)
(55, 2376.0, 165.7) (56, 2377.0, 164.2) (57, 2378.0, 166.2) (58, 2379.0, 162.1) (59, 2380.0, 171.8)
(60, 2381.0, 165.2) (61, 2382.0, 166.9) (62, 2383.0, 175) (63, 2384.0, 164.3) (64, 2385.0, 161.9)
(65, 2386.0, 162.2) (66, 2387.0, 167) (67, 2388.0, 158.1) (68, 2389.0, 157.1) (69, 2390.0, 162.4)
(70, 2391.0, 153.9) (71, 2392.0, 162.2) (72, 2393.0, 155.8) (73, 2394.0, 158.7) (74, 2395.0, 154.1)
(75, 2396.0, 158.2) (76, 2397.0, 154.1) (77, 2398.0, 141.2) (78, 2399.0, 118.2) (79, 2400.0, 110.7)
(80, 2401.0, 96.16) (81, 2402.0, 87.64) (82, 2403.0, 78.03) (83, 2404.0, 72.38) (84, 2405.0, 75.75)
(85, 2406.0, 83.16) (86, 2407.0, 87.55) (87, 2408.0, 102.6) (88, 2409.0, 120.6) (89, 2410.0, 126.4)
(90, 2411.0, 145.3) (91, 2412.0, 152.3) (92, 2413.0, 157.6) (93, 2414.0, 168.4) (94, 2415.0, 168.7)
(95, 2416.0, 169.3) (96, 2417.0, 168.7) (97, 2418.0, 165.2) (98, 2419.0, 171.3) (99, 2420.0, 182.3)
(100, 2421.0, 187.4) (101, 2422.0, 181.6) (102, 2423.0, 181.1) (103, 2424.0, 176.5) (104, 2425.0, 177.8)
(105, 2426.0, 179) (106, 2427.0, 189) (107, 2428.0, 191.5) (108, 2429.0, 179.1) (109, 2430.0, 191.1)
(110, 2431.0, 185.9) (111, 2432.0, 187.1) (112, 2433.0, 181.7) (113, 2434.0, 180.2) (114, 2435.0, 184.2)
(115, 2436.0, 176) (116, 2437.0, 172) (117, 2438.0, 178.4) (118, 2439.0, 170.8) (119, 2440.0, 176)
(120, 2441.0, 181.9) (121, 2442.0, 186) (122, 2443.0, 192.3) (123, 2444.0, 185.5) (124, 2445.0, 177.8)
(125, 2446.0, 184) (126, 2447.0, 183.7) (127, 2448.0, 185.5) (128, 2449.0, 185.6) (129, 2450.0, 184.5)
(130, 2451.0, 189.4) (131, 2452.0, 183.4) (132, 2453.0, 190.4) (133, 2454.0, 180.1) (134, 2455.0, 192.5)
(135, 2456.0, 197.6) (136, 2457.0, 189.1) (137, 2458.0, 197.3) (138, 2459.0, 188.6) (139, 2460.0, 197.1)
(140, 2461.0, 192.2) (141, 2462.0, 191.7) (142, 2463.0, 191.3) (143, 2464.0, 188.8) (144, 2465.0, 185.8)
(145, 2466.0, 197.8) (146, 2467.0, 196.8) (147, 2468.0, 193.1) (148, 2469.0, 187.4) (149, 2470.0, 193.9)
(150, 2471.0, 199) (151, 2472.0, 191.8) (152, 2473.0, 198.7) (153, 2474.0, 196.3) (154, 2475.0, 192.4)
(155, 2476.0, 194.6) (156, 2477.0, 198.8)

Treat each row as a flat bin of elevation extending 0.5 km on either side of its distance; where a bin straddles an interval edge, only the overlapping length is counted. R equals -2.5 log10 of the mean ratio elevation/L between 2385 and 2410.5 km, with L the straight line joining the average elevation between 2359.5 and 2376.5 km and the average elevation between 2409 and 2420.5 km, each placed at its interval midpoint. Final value 0.25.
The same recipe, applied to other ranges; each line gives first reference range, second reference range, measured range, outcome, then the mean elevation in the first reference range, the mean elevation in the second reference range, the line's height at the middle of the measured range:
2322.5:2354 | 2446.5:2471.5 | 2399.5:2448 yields 0.150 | 160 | 191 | 182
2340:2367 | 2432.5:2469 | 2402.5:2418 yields 0.377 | 168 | 186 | 179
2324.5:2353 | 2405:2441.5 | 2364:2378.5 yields -0.025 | 161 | 165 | 162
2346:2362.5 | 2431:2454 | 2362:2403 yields 0.112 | 169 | 183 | 173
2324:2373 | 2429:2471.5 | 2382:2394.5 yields 0.068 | 163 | 187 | 172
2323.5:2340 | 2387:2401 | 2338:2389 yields -0.109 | 153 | 148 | 151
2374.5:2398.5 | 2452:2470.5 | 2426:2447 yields -0.005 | 162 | 192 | 182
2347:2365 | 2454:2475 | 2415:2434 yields 0.022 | 168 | 193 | 184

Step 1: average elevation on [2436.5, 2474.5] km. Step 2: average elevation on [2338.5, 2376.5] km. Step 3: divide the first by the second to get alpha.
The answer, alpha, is 1.13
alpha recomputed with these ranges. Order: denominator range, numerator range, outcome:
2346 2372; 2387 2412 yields 0.76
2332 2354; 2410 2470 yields 1.10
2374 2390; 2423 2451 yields 1.10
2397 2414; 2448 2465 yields 1.68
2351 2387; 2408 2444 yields 1.04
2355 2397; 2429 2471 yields 1.14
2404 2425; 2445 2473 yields 1.29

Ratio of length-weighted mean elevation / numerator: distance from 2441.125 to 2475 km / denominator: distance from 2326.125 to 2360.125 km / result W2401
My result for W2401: 1.2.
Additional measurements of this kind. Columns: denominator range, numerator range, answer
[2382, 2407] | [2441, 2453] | 1.36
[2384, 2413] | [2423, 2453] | 1.39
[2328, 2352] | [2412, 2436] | 1.09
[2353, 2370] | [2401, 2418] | 0.74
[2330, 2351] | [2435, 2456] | 1.12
